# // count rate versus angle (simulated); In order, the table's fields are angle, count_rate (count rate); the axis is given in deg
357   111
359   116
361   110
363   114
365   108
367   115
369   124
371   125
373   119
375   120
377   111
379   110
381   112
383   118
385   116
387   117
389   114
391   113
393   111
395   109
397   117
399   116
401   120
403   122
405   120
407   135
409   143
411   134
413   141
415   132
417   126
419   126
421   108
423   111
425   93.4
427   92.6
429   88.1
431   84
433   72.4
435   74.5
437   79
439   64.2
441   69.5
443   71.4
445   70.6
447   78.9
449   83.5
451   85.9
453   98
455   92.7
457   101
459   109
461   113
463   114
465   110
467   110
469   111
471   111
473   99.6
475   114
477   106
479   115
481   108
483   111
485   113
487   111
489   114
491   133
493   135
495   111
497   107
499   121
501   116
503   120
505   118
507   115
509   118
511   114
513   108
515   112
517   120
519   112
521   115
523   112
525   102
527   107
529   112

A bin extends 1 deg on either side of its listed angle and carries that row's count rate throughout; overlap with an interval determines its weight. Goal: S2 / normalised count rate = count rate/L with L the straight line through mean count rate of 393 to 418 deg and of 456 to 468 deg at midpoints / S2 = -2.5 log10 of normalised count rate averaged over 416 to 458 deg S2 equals 0.29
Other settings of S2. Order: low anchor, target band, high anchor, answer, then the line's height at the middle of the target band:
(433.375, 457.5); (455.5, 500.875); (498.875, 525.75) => -0.16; 96.9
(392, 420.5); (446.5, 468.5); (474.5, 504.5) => 0.19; 119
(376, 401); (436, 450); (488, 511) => 0.49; 116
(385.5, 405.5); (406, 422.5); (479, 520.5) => -0.13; 116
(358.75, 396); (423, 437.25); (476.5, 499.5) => 0.32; 115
